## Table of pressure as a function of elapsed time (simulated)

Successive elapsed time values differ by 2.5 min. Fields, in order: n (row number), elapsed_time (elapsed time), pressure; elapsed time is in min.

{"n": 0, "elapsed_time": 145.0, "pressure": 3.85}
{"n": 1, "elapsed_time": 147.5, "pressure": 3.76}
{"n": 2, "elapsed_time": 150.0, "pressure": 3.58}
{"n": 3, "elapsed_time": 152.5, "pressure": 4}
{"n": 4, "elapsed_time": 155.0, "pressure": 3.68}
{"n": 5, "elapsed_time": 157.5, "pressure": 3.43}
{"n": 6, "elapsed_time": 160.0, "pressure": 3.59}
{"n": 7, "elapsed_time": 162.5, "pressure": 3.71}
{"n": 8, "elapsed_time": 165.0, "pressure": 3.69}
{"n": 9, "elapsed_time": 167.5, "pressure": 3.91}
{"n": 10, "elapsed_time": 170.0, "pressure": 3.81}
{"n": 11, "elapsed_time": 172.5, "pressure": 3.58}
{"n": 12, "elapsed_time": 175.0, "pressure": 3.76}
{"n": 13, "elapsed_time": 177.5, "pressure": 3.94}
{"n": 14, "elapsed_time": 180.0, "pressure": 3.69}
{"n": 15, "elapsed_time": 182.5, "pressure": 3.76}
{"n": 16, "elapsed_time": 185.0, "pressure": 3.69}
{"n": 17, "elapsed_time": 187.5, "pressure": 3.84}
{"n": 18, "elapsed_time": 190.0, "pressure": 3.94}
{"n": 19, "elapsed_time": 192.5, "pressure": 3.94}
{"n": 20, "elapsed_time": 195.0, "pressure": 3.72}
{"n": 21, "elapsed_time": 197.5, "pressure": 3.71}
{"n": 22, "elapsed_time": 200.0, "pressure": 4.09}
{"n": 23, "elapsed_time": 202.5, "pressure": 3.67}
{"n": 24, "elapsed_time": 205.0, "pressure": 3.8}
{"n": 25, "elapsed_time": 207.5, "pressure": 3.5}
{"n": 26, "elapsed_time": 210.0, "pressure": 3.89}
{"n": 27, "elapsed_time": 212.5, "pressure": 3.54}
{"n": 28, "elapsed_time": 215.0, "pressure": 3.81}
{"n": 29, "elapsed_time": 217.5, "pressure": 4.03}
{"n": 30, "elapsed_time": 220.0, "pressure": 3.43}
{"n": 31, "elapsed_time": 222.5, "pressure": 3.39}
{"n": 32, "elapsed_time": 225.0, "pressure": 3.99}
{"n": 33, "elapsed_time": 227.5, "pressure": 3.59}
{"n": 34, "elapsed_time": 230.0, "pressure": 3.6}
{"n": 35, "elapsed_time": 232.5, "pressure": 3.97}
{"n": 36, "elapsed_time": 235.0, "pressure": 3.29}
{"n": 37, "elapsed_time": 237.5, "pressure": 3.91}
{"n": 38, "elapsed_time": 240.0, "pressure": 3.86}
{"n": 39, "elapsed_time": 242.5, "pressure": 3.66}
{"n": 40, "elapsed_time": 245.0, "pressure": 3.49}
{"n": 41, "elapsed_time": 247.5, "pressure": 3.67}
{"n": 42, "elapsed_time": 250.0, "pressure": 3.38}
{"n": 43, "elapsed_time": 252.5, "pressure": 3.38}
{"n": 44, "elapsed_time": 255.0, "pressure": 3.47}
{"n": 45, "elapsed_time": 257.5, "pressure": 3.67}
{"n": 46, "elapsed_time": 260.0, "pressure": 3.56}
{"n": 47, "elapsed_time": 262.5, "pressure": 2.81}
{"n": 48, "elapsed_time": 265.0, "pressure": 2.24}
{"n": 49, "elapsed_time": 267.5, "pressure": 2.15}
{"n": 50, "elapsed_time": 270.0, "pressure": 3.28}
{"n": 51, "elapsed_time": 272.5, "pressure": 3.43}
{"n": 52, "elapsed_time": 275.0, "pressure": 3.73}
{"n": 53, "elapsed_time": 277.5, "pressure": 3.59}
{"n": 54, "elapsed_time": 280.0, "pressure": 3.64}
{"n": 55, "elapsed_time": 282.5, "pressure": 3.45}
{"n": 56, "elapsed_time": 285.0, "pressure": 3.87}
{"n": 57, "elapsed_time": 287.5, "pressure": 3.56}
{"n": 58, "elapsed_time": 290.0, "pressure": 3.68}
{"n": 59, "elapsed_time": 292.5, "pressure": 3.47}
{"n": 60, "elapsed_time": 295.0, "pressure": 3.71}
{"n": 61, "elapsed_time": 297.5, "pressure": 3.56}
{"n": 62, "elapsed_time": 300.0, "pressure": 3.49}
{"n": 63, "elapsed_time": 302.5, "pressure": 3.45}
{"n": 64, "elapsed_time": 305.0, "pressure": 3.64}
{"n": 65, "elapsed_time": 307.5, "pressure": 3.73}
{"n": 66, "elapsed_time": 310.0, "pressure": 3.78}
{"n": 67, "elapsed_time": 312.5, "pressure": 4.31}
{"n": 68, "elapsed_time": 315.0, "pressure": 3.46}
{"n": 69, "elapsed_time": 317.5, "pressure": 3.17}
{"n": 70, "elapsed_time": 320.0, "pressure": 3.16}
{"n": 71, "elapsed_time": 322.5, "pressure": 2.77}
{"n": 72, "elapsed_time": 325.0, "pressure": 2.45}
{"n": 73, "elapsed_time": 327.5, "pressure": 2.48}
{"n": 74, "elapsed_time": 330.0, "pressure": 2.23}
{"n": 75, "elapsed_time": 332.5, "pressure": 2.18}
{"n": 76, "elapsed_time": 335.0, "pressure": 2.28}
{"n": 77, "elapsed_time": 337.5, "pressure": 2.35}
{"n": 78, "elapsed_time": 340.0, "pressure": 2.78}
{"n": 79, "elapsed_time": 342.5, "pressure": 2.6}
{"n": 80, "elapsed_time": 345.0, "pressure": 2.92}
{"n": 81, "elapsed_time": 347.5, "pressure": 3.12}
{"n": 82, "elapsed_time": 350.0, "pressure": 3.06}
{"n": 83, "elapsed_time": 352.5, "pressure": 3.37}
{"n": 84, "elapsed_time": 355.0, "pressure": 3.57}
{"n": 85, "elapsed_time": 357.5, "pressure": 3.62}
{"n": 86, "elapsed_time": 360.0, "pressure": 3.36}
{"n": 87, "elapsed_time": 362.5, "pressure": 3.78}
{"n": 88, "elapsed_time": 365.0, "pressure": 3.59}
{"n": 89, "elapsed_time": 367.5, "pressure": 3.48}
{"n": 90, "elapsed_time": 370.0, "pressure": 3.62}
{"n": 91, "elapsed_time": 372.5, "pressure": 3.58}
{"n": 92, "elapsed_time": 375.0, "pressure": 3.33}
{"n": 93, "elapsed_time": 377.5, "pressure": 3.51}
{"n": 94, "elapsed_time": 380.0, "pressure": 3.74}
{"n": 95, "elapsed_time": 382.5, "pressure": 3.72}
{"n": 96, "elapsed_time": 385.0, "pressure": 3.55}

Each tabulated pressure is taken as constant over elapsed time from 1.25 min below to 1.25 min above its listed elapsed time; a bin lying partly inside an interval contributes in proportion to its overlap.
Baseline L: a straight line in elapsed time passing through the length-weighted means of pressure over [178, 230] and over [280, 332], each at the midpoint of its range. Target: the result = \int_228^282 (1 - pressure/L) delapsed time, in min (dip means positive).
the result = 2.1 min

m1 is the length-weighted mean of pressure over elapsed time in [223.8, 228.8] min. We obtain 3.79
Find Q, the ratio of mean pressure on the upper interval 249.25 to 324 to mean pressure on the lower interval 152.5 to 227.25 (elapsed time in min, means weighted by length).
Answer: 0.91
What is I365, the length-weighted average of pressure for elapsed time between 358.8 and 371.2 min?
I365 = 3.57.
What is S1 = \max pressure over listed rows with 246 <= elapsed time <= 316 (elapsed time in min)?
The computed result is 4.31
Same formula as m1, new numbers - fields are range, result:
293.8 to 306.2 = 3.57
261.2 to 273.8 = 2.79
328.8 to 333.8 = 2.21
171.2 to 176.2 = 3.67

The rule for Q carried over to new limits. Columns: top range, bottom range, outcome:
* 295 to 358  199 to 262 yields 0.85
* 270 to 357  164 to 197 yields 0.86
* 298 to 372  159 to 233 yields 0.85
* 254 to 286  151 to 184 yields 0.88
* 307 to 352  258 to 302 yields 0.87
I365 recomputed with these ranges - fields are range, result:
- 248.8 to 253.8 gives 3.38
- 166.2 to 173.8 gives 3.77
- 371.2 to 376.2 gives 3.46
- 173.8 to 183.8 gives 3.79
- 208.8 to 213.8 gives 3.71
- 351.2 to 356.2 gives 3.46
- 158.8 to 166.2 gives 3.66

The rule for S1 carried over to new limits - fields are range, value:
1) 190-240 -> 4.09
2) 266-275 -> 3.73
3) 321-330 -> 2.77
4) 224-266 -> 3.99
